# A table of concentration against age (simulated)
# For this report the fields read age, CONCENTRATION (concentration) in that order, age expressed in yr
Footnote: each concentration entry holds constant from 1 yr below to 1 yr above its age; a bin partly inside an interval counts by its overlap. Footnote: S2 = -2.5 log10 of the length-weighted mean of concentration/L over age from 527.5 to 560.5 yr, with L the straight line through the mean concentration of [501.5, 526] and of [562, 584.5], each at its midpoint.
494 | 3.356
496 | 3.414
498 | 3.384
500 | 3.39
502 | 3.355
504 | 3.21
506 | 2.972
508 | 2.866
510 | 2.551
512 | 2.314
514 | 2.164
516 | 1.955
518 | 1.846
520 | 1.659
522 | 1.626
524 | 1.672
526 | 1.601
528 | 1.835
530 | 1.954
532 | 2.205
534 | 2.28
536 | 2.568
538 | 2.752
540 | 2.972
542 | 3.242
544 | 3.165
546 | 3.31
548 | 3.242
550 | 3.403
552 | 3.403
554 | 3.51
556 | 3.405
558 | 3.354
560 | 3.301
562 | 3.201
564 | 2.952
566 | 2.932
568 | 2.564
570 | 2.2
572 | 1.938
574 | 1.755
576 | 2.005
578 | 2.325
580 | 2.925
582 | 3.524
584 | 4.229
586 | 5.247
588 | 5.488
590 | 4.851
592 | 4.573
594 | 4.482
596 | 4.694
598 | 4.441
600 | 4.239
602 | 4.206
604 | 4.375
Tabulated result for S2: -0.183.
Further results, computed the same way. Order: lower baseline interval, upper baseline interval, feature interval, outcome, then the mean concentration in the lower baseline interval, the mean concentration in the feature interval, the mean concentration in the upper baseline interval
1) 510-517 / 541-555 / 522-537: 0.346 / 2.2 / 1.99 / 3.32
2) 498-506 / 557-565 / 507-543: 0.411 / 3.28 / 2.23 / 3.2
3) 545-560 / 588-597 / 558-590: 0.290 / 3.37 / 3.17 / 4.74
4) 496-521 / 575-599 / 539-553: 0.030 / 2.67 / 3.25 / 4.07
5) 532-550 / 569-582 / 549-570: -0.213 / 2.93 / 3.15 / 2.29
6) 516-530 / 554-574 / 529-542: -0.201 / 1.74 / 2.52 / 2.85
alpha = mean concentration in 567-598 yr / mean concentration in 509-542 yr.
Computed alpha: 1.65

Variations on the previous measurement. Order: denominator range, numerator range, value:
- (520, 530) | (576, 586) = 1.95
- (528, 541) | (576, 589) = 1.58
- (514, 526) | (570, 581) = 1.24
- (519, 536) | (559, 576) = 1.36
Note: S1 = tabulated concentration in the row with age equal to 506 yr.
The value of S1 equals 2.972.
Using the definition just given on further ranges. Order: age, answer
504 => 3.21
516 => 1.955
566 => 2.932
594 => 4.482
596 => 4.694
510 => 2.551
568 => 2.564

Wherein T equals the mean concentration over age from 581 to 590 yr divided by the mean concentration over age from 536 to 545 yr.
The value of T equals 1.6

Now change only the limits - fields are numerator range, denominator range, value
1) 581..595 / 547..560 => 1.37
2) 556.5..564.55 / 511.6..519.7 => 1.60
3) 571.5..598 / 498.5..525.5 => 1.54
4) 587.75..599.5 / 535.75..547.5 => 1.54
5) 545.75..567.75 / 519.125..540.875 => 1.55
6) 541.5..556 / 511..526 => 1.78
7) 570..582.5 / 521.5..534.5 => 1.25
